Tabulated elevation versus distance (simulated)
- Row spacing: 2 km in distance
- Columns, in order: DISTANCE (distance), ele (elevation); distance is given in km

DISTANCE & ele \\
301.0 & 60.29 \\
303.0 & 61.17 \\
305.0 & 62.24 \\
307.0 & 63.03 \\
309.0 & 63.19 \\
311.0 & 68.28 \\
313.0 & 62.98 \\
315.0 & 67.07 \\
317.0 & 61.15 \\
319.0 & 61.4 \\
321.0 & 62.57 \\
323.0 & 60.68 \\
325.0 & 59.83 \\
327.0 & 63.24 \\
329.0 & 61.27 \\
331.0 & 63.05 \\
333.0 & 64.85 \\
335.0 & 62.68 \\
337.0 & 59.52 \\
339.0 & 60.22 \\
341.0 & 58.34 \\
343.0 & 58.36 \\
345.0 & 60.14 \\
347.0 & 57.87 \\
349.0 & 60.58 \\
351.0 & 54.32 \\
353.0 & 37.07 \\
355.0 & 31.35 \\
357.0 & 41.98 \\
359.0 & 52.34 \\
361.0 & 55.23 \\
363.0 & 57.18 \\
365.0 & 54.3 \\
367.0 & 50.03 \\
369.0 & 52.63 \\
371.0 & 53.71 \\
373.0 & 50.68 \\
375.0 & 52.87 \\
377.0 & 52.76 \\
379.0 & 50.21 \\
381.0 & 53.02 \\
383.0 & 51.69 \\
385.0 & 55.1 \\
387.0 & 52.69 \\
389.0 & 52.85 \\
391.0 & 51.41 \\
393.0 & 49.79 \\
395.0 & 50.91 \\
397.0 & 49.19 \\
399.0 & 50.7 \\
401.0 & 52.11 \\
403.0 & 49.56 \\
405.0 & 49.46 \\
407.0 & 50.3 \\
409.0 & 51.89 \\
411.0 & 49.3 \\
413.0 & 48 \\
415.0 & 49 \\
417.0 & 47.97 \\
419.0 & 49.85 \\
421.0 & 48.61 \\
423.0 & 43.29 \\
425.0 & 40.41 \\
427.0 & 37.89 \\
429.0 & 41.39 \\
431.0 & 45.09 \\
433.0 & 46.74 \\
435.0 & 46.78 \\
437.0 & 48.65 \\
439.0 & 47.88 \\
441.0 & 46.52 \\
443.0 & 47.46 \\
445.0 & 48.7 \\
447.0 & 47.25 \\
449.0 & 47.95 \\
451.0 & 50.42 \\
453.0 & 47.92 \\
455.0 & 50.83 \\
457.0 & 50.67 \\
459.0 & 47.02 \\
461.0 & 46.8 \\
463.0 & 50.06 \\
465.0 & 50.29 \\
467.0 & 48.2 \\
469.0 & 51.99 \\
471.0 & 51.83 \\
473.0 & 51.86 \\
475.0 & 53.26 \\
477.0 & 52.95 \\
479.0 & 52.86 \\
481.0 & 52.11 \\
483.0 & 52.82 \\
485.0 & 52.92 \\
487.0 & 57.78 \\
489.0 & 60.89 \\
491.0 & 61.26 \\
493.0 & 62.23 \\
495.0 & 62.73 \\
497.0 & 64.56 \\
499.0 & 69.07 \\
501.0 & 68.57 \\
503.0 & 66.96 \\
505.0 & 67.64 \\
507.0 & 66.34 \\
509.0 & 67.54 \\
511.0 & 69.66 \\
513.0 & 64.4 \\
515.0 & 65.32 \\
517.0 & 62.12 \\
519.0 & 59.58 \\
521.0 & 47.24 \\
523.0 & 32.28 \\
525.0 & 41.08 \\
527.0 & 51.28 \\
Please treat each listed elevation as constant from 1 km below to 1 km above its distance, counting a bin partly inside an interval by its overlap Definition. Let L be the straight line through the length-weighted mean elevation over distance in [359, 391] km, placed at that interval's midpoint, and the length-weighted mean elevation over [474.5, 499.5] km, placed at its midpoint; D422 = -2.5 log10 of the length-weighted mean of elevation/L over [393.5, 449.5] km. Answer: 0.156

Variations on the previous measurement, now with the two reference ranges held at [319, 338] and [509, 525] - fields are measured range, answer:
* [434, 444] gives 0.24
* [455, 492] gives 0.11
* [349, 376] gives 0.22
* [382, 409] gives 0.17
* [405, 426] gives 0.24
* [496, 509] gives -0.17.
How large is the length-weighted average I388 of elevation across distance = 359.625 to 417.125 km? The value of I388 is 51.6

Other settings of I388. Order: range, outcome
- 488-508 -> 65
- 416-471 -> 47.4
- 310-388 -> 56.2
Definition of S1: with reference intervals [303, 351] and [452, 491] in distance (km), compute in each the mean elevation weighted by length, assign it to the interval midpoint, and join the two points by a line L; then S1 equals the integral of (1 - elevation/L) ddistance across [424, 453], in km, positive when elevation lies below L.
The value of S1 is 4.4 km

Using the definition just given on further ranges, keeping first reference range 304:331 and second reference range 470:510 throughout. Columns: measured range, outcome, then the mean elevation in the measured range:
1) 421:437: 4.5 km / 43.8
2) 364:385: 3.2 km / 52.3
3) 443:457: 2.7 km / 48.9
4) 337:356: 2.7 km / 53.5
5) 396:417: 3.9 km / 49.9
